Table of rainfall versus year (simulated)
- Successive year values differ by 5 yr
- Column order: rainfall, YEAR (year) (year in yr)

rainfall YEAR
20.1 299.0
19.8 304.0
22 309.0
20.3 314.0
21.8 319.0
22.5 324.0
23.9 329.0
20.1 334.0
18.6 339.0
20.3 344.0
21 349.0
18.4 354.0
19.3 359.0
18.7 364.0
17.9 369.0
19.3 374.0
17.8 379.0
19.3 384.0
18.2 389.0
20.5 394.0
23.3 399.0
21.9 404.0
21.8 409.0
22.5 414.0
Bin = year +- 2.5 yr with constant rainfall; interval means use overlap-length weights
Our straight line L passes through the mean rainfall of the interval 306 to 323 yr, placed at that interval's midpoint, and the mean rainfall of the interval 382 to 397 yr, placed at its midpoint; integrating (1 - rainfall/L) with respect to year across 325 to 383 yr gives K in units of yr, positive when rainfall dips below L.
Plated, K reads 2.2 yr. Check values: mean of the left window 21.4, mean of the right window 19.5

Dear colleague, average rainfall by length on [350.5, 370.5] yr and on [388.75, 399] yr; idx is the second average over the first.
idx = 1.10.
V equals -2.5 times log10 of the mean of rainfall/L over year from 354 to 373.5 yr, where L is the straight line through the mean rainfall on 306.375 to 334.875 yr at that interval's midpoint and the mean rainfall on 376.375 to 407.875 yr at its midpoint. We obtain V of 0.12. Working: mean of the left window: 21.9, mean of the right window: 20.2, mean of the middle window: 18.7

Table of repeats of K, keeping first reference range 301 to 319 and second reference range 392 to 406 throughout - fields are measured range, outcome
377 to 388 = 1.6 yr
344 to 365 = 1.8 yr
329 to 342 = 0.5 yr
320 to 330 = -0.9 yr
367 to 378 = 1.6 yr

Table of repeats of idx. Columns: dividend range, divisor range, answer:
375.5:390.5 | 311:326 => 0.86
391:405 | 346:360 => 1.11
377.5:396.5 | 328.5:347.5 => 0.93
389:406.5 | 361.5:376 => 1.15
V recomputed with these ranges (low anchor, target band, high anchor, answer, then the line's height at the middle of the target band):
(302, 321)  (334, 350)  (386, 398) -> 0.04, 20.6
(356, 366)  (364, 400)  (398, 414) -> 0.07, 20.5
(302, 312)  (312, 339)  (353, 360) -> -0.07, 20.1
